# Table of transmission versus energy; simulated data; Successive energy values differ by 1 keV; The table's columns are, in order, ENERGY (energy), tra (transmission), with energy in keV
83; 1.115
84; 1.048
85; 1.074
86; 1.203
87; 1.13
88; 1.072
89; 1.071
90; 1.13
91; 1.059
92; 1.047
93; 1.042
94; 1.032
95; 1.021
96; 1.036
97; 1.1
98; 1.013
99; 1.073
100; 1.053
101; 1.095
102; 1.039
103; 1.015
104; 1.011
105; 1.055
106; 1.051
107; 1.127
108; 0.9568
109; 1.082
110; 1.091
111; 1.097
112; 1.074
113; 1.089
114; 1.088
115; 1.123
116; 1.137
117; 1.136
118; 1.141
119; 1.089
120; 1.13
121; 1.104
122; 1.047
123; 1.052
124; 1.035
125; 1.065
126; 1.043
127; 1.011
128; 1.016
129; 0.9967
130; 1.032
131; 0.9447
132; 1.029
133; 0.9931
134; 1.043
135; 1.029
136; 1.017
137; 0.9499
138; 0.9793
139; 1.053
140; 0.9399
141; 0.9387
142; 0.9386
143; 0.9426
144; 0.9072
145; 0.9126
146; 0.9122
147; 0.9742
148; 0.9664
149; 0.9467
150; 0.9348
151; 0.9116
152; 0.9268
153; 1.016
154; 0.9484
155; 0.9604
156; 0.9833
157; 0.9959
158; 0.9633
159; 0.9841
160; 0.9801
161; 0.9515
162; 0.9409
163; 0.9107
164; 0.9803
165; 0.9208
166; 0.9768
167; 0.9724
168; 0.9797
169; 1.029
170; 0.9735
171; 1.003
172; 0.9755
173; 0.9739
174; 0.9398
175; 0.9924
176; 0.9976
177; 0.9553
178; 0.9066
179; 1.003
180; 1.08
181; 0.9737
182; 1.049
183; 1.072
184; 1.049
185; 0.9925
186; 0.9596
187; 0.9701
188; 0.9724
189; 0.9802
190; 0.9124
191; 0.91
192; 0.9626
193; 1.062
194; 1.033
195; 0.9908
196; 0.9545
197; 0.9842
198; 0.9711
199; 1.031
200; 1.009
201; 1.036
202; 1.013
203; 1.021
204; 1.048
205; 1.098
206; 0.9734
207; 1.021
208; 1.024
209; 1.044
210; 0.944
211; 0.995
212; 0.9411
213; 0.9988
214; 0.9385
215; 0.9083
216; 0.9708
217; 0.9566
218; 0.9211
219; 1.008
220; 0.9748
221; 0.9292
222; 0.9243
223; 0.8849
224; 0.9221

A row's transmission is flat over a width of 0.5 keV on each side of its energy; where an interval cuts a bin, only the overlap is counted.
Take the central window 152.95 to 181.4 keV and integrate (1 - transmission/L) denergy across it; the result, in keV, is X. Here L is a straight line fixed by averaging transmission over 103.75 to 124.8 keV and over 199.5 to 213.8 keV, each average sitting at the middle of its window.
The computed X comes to 1.8 keV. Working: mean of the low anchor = 1.08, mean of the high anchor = 1.01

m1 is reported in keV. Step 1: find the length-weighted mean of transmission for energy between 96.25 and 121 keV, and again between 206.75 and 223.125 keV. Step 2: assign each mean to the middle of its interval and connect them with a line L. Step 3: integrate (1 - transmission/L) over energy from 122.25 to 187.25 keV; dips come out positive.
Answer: 2.9 keV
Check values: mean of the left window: 1.08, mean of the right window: 0.965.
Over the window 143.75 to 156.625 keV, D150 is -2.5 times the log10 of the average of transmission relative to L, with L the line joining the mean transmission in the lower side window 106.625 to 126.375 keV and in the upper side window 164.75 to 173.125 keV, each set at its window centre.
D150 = 0.08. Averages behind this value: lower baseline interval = 1.09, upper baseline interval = 0.98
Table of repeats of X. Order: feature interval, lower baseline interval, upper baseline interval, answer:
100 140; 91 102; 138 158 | -1.78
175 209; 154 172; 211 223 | -1.46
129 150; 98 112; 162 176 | 0.80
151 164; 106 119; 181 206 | 1.00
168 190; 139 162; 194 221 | -0.42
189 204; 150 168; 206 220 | -0.36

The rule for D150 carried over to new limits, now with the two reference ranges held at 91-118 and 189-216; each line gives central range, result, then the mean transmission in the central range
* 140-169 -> 0.082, 0.954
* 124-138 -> 0.035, 1.01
